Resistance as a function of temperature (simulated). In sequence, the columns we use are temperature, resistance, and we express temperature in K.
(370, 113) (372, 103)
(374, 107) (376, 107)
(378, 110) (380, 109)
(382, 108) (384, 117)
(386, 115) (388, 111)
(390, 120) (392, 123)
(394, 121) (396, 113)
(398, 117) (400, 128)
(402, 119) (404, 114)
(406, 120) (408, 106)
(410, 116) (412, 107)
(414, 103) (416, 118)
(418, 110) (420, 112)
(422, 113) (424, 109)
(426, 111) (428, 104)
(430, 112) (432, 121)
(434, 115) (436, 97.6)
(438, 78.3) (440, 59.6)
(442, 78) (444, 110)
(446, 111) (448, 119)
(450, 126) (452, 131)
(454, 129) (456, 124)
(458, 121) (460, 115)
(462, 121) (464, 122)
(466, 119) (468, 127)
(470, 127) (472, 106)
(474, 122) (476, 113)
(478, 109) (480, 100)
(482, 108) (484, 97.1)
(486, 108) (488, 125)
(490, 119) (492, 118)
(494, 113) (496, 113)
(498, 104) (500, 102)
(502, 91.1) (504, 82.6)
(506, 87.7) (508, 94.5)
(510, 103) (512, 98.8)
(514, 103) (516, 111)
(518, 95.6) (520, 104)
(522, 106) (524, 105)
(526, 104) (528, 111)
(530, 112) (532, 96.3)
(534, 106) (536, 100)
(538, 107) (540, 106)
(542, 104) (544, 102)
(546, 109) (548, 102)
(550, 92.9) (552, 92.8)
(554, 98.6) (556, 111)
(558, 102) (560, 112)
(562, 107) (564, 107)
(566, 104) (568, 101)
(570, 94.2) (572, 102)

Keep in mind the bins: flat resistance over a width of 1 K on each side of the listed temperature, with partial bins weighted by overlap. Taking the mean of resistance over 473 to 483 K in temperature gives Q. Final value 110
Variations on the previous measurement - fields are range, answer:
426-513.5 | 109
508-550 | 104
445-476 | 121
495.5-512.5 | 96.9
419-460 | 109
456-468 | 121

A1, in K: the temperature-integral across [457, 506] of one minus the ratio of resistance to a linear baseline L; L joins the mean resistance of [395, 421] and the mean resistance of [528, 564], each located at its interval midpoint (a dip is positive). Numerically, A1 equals -1.2 K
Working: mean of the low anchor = 114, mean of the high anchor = 104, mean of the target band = 111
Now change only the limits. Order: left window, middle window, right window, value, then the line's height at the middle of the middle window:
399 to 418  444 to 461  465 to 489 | -1.1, 114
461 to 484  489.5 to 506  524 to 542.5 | 1.1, 111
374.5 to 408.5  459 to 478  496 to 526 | -2.4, 105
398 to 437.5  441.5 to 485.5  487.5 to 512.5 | -3.3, 107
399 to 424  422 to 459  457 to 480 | 2.2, 116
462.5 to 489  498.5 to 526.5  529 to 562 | 2.4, 109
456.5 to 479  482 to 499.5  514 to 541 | 0.2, 113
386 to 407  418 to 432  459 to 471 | 1.0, 120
